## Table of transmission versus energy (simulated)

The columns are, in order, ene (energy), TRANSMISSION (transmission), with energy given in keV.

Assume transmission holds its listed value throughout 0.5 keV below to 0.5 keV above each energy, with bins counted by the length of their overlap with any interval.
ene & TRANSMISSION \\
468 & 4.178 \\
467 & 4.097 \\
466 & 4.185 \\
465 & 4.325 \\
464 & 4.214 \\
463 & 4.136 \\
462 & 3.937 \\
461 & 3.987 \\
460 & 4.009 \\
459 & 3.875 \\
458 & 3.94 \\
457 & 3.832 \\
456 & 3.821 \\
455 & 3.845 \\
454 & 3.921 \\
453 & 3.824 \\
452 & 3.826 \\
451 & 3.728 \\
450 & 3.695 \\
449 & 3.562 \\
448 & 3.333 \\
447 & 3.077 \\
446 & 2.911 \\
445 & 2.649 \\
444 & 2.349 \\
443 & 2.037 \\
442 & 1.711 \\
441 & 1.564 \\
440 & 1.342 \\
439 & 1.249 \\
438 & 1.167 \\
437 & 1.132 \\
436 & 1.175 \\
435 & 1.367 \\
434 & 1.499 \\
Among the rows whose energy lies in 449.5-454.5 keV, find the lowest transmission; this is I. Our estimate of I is 3.695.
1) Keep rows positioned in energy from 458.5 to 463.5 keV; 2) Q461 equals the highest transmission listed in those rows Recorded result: 4.136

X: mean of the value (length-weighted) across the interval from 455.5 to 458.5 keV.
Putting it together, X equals 3.86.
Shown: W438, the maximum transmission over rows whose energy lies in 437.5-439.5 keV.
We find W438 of 1.249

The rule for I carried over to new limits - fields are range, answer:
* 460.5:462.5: 3.937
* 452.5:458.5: 3.821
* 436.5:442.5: 1.132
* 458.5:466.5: 3.875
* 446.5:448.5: 3.077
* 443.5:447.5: 2.349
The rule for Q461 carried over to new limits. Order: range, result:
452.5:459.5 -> 3.94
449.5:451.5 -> 3.728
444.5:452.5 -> 3.826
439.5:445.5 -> 2.649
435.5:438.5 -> 1.175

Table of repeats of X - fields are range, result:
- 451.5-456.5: 3.85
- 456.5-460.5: 3.91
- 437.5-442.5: 1.41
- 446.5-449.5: 3.32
